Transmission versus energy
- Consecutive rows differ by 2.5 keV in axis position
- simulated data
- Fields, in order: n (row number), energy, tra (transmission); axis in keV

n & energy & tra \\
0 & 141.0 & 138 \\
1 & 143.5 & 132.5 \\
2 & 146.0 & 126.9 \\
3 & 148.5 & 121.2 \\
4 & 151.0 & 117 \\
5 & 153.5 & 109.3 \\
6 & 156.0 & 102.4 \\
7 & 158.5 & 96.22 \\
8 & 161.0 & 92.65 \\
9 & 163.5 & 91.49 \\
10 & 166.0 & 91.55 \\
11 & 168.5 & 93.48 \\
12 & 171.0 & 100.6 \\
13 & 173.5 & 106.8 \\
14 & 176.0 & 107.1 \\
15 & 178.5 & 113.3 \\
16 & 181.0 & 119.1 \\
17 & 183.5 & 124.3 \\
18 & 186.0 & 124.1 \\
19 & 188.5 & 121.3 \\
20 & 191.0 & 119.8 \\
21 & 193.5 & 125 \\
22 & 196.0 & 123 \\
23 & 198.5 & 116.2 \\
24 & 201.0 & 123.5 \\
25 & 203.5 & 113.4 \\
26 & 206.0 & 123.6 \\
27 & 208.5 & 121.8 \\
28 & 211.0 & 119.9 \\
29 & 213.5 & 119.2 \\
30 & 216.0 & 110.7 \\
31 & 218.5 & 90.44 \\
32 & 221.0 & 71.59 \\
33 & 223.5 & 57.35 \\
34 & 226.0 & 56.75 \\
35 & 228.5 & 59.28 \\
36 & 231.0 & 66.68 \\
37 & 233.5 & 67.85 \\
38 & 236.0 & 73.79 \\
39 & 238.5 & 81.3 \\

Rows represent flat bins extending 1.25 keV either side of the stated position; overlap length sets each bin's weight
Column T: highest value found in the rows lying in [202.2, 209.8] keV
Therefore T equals 123.6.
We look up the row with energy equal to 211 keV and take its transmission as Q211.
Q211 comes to 119.9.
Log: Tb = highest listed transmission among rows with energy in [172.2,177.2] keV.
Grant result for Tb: 107.1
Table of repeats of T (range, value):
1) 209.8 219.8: 119.9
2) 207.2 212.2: 121.8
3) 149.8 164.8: 117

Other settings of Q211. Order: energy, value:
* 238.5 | 81.3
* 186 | 124.1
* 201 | 123.5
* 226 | 56.75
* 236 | 73.79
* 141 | 138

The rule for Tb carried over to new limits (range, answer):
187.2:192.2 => 121.3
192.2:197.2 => 125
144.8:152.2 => 126.9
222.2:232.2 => 66.68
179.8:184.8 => 124.3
